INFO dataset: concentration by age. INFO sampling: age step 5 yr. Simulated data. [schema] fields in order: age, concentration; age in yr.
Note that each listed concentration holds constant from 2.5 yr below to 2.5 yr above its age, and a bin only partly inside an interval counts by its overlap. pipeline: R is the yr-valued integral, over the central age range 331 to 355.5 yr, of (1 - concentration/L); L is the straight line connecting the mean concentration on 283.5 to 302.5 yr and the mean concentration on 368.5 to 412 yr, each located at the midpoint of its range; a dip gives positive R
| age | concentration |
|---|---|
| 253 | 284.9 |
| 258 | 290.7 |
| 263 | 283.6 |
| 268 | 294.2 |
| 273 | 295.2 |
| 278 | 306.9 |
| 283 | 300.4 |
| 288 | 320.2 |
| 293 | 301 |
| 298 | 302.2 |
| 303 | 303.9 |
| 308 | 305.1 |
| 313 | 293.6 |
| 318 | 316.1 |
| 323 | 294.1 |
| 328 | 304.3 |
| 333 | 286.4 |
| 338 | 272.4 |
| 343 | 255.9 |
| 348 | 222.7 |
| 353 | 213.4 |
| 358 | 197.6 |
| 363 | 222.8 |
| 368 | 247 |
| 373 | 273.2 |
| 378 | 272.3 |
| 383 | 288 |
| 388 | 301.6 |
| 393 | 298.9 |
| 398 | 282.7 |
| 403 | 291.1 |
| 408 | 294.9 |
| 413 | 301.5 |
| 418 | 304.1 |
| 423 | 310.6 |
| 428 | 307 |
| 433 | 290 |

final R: 3.9 yr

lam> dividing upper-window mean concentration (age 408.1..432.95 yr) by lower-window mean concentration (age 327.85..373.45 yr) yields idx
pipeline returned 1.23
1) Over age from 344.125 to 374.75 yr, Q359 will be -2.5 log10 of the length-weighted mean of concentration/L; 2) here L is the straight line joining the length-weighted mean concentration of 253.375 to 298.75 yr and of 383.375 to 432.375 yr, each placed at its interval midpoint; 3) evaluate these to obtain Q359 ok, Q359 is 0.28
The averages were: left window 299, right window 298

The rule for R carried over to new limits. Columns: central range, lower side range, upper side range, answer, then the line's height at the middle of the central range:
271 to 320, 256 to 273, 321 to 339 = -2.4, 290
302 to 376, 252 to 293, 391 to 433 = 7.8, 298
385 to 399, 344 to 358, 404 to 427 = -1.2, 272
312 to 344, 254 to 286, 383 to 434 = 0.6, 296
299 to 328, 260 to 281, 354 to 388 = -2.7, 277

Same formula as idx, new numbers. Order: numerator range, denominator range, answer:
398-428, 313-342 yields 1.02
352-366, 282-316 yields 0.70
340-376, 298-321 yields 0.77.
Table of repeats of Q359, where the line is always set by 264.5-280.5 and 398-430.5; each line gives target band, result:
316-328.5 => -0.02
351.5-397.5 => 0.16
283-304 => -0.03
